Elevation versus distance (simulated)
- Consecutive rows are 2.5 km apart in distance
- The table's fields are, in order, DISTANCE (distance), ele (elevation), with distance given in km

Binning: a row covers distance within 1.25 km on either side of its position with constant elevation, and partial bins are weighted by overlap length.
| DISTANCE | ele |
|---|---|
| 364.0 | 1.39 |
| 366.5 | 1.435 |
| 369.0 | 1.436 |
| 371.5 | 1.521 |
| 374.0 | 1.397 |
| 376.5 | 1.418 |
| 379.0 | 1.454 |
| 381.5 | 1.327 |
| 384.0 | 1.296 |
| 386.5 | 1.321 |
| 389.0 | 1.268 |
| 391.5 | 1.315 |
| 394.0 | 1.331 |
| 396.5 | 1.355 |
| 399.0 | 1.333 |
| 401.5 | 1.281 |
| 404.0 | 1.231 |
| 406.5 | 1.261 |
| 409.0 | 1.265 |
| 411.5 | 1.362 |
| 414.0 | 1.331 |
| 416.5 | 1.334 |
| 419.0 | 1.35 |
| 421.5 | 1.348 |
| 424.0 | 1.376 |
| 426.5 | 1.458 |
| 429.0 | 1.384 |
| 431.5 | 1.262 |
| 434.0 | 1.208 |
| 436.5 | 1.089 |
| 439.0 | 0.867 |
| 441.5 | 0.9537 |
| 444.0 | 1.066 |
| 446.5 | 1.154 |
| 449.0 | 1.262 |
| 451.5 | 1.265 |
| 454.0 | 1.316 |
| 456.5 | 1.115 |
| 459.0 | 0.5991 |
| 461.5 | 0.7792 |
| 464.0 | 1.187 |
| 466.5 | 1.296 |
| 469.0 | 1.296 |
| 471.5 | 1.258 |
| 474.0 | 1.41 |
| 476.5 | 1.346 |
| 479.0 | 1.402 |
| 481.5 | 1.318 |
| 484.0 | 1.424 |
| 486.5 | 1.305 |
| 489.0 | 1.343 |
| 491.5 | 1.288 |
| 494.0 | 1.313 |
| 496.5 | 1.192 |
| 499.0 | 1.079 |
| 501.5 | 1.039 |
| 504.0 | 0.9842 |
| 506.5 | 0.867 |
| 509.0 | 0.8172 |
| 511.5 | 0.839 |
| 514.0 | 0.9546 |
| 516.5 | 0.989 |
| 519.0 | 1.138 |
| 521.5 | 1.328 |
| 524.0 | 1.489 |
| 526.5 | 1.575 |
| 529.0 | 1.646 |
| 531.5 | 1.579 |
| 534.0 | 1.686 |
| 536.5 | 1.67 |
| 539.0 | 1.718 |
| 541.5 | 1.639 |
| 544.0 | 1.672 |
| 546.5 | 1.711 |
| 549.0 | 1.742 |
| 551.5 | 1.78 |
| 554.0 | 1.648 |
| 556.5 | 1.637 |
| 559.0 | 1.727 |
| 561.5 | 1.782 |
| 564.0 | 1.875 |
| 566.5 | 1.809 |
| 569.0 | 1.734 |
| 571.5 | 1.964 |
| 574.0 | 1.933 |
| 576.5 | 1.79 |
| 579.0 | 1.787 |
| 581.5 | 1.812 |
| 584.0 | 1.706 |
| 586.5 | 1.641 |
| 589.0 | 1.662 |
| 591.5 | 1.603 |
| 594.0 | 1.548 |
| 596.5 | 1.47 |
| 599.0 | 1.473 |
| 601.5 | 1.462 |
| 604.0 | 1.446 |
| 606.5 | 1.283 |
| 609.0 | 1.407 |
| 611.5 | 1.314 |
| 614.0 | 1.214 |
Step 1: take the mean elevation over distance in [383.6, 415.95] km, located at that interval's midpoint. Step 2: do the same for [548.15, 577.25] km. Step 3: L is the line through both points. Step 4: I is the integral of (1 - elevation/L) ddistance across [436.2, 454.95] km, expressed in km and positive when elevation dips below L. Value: 4.2 km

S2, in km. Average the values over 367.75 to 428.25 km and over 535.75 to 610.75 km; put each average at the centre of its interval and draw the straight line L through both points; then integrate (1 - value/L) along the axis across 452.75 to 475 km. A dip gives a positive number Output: 5.1 km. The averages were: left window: 1.35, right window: 1.67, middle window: 1.14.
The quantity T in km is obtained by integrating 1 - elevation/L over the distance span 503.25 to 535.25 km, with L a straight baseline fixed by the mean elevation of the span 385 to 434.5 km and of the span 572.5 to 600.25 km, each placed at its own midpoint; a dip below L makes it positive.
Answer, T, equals 6.6 km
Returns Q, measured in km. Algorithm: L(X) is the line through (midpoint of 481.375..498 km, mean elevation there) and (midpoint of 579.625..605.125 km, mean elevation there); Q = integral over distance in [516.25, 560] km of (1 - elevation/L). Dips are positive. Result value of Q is -4.4 km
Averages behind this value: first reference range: 1.31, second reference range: 1.59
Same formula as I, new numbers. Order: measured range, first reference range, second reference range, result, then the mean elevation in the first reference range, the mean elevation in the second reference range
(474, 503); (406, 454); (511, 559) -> 2.3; 1.24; 1.51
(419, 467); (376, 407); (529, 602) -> 9.1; 1.32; 1.7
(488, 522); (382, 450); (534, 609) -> 9.5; 1.26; 1.68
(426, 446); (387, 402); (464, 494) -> 2.6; 1.32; 1.33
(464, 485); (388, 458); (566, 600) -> 1.0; 1.25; 1.71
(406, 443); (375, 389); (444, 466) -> -1.6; 1.36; 1.09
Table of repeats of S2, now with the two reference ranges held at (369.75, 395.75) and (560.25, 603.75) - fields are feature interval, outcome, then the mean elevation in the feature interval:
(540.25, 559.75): -0.5 km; 1.69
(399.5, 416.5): 1.4 km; 1.29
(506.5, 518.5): 5.1 km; 0.911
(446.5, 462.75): 4.6 km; 1.06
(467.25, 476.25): 1.2 km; 1.32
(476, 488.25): 1.4 km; 1.36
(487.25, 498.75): 2.1 km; 1.27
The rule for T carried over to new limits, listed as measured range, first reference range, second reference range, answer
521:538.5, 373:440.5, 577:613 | -1.5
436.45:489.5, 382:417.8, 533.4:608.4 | 9.6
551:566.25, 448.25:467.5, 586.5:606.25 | -3.7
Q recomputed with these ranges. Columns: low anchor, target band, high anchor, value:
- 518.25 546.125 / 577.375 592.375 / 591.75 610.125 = -2.31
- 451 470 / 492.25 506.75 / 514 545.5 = 2.37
